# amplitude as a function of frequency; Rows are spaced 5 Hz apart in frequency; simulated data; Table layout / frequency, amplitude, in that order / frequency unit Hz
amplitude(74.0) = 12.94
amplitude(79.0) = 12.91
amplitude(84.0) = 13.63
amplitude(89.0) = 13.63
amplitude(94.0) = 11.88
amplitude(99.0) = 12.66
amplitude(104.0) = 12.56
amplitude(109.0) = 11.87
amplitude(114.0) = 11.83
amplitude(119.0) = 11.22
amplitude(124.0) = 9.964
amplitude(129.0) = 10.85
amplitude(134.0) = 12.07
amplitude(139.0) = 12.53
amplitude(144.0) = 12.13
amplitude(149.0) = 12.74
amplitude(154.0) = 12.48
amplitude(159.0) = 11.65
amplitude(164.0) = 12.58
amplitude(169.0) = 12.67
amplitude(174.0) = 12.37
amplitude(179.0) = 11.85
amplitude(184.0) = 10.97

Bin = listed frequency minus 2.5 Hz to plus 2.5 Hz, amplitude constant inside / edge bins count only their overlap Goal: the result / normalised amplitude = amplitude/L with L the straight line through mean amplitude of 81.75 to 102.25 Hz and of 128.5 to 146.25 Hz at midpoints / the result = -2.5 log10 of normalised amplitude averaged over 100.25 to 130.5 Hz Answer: 0.09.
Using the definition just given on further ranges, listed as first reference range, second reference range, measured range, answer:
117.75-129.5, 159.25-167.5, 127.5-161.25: -0.06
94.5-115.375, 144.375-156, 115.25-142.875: 0.09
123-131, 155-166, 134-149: -0.11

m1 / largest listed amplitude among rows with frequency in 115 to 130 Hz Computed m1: 11.22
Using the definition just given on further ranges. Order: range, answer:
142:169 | 12.74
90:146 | 12.66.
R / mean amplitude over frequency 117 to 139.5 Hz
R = 11.2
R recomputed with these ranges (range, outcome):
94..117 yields 12.2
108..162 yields 11.8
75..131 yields 12.1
